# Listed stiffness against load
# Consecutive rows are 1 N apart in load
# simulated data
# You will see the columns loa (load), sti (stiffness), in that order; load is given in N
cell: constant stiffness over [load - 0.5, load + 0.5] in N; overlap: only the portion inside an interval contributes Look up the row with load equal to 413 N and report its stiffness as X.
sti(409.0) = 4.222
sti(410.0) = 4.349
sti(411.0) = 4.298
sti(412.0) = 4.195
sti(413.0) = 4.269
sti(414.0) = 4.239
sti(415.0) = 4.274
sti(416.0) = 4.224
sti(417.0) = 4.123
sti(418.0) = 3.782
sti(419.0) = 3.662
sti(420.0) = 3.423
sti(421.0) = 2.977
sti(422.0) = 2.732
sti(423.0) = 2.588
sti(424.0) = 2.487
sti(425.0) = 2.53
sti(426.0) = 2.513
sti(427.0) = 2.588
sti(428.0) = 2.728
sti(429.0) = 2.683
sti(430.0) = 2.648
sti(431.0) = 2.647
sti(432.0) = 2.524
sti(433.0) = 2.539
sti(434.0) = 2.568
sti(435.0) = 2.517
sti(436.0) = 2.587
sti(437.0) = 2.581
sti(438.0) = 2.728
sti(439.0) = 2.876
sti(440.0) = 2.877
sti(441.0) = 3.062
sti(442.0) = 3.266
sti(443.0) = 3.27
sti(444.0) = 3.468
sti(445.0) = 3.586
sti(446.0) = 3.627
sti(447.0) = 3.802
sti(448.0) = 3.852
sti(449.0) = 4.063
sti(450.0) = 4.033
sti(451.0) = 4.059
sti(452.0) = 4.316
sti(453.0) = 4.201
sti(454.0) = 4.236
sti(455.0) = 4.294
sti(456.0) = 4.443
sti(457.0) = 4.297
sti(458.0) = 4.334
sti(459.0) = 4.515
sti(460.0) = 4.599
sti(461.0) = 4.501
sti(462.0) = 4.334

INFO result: 4.269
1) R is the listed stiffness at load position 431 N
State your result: 2.647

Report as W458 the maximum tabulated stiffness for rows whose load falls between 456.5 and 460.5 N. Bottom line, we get 4.599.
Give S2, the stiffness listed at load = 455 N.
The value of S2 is 4.294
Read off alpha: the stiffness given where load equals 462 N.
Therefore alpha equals 4.334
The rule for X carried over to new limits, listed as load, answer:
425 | 2.53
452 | 4.316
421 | 2.977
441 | 3.062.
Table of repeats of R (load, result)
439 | 2.876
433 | 2.539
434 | 2.568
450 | 4.033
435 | 2.517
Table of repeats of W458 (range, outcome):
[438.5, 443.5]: 3.27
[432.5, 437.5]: 2.587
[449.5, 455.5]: 4.316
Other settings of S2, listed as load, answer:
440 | 2.877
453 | 4.201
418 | 3.782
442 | 3.266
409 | 4.222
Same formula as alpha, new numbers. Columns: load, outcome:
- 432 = 2.524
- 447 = 3.802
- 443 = 3.27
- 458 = 4.334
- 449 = 4.063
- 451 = 4.059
